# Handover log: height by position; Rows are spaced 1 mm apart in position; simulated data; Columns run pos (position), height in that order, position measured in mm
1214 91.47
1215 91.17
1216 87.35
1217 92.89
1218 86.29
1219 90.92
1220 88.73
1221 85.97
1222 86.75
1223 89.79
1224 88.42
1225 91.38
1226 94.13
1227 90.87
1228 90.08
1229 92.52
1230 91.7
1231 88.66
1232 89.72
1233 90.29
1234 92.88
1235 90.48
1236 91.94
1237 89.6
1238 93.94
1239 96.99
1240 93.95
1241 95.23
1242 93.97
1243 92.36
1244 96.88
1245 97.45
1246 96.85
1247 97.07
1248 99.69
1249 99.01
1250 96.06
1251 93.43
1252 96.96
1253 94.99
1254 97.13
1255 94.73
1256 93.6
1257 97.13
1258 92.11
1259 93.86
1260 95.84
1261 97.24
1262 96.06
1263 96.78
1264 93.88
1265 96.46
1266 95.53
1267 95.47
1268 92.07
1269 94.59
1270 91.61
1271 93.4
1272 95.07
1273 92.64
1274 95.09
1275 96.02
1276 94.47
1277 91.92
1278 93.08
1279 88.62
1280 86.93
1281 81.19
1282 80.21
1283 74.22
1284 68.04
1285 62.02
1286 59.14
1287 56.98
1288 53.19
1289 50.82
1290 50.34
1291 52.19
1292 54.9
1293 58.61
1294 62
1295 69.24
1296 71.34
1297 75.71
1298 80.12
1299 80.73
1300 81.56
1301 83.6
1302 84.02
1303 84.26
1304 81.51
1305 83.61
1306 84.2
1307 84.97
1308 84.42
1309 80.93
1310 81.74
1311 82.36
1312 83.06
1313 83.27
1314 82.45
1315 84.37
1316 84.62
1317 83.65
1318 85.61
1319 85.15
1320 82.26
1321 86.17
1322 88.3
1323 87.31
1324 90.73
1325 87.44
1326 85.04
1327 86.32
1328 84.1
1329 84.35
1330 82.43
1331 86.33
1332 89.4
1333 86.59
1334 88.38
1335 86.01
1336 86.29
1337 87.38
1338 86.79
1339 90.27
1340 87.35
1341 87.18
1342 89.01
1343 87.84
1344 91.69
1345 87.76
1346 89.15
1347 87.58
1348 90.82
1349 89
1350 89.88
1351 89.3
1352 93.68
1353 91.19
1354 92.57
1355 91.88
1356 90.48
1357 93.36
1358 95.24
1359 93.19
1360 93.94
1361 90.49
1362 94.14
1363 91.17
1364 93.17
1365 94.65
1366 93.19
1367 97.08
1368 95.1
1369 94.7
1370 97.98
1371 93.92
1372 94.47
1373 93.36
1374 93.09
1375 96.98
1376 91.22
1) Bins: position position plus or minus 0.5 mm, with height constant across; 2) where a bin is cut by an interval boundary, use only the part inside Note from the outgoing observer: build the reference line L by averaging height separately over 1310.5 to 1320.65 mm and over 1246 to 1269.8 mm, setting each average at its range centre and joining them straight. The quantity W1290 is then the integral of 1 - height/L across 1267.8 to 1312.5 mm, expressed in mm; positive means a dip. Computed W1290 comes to 5.4 mm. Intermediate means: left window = 95.6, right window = 83.7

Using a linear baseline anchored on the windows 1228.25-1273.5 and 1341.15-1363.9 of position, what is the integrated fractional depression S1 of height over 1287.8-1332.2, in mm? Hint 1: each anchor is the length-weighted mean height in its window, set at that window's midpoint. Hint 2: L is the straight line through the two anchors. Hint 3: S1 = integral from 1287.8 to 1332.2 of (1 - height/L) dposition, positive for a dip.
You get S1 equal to 6.5 mm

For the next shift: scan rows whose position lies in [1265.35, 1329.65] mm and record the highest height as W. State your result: 96.02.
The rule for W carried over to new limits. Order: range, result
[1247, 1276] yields 99.69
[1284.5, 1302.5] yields 84.02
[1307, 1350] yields 91.69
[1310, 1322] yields 88.3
